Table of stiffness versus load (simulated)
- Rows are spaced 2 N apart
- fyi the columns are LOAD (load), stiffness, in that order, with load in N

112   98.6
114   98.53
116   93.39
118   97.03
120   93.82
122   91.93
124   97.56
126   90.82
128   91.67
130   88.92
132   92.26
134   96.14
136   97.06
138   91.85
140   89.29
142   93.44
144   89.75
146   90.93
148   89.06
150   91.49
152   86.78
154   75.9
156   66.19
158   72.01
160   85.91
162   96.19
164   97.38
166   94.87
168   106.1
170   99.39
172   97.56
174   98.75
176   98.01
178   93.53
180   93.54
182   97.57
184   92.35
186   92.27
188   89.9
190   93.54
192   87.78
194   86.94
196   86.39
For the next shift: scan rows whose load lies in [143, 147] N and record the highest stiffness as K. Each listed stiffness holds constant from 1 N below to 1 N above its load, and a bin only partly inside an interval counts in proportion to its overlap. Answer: 90.93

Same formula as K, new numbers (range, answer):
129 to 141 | 97.06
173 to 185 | 98.75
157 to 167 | 97.38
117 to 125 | 97.56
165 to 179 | 106.1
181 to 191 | 97.57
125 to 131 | 91.67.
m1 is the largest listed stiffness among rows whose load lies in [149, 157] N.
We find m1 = 91.49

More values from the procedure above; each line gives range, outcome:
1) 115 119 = 97.03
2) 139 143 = 93.44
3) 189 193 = 93.54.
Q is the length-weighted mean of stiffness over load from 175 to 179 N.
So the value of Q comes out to 95.8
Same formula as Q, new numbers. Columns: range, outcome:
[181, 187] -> 94.1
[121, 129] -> 93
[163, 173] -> 99.1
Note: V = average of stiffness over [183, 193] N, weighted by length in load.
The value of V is 91.2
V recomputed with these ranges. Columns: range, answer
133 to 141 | 93.6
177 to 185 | 94.2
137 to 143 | 91.5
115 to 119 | 95.2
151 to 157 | 76.3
